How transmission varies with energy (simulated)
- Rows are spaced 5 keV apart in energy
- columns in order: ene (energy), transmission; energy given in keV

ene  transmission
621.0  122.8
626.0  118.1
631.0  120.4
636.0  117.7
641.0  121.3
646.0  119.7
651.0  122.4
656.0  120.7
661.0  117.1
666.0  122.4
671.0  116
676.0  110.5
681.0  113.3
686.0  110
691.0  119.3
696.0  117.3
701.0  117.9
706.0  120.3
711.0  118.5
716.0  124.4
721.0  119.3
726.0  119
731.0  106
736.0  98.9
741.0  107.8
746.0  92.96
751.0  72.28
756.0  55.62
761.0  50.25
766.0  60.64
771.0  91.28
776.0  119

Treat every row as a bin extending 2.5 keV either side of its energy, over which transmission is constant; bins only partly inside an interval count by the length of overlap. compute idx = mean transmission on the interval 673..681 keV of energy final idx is 112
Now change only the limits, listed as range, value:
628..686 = 118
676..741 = 115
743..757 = 76.8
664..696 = 115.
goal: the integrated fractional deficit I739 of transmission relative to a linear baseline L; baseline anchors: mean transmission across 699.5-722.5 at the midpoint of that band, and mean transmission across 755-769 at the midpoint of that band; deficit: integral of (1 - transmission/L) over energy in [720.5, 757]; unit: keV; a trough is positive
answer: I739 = -4.5 keV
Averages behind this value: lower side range 120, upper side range 56.8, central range 96.9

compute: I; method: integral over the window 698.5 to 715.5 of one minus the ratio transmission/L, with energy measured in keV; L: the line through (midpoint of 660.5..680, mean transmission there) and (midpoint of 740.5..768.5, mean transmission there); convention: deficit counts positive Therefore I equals -4.1 keV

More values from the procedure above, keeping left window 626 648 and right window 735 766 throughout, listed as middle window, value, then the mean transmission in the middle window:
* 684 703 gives -3.45 keV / 116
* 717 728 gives -4.04 keV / 120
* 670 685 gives -1.18 keV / 113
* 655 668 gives -1.11 keV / 120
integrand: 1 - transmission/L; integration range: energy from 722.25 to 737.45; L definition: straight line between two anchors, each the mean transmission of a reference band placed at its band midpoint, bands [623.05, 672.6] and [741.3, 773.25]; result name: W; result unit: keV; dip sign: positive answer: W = -4.4 keV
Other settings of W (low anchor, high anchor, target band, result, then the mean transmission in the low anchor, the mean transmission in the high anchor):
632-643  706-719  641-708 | 1.53 keV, 120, 121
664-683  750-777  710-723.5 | -3.72 keV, 115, 72.5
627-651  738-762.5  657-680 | -1.68 keV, 120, 77.3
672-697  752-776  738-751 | -2.16 keV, 114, 70.6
